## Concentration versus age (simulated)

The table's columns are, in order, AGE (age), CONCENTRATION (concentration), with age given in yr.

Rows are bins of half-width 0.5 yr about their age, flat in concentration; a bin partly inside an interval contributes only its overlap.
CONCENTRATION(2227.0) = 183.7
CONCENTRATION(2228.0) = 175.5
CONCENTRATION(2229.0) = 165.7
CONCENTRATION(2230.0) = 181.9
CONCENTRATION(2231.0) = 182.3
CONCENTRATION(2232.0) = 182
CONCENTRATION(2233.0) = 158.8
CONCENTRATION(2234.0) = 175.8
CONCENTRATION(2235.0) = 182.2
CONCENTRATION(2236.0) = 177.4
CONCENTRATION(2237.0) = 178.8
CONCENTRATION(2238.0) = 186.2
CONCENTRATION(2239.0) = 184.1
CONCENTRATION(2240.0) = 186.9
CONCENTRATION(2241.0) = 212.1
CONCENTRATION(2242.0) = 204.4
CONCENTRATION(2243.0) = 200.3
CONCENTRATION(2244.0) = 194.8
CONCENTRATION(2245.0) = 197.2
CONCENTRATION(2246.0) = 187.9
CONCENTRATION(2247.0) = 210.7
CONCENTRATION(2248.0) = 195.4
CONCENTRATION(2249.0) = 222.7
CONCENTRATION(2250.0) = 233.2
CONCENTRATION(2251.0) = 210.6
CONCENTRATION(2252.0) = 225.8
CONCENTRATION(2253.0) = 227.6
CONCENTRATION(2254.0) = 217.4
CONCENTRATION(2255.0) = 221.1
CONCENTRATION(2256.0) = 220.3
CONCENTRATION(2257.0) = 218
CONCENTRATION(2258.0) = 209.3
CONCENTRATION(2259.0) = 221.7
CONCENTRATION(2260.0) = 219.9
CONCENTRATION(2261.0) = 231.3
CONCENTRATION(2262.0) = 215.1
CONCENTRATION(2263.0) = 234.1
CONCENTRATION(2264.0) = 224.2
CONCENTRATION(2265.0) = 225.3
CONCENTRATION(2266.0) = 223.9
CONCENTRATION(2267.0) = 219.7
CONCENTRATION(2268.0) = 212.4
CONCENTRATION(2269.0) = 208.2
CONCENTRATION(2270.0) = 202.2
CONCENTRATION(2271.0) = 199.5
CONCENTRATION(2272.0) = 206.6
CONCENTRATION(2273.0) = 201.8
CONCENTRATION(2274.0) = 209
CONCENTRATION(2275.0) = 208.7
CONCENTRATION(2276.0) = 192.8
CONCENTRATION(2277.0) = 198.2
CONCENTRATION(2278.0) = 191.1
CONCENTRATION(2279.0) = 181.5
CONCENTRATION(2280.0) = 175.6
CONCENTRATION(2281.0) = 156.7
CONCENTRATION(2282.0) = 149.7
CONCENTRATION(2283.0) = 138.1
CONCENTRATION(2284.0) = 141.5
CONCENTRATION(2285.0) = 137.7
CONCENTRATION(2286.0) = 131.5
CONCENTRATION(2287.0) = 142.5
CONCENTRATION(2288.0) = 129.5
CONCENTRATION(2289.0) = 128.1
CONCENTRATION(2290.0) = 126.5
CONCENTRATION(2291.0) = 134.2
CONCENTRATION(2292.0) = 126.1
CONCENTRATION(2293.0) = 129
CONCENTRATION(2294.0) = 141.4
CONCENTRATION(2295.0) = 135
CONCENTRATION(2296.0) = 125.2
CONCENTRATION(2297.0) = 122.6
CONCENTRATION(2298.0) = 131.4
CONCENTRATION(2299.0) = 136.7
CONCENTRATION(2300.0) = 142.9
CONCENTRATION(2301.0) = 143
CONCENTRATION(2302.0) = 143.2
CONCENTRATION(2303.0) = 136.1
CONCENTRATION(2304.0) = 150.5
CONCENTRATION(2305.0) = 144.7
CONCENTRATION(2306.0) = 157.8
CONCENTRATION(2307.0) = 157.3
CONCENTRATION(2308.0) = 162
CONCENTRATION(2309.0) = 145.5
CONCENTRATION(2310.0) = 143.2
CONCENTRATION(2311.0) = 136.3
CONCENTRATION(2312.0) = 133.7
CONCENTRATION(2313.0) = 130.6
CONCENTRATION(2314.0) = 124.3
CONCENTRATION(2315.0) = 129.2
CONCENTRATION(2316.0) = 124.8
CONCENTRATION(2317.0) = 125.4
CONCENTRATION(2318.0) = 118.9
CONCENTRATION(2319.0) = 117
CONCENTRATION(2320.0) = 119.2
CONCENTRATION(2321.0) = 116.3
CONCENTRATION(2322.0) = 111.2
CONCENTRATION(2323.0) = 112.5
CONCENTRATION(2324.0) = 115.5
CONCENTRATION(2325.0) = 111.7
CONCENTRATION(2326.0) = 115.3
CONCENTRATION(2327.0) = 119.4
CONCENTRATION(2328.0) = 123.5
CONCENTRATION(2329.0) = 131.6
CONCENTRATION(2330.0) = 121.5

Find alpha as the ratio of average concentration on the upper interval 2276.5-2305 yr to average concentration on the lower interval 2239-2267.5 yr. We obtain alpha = 0.67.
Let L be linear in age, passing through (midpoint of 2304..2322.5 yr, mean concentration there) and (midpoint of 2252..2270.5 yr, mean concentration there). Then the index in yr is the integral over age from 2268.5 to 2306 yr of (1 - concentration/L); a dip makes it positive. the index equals 4.4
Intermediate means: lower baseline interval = 220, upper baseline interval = 134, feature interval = 157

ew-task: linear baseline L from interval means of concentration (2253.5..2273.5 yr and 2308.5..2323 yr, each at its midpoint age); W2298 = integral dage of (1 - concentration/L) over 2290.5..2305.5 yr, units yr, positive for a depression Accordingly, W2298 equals 1.94 yr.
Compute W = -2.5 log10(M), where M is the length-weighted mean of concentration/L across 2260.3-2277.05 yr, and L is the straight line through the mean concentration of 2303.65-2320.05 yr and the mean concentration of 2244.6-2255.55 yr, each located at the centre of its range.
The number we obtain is -0.12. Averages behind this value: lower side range 214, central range 213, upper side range 137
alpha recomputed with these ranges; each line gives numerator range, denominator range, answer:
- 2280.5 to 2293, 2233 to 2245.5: 0.72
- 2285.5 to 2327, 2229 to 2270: 0.64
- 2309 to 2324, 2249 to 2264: 0.56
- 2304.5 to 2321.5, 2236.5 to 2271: 0.64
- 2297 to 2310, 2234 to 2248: 0.75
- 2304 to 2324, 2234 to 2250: 0.68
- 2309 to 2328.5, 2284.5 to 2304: 0.92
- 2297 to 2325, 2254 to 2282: 0.64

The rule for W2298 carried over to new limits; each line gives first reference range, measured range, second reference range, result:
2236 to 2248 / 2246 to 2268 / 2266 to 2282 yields -2.7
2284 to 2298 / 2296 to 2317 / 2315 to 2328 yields -2.4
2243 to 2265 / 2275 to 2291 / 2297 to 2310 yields 1.8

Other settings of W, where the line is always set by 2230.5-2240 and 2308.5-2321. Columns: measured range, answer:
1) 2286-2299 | 0.09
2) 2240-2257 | -0.23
